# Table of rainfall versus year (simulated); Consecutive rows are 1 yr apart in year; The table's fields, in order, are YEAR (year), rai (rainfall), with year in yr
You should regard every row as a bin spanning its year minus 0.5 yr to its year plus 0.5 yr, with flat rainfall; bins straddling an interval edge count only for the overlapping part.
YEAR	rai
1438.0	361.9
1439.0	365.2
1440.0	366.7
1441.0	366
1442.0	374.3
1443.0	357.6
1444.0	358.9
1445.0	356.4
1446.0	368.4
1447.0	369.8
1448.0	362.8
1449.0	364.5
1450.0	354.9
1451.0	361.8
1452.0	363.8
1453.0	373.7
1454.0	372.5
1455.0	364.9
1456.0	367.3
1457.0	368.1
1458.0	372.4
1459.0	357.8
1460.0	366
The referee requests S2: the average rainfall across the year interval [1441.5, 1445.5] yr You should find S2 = 362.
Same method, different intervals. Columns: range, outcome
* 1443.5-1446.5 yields 361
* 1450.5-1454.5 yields 368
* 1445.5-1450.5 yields 364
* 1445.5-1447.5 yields 369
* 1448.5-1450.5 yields 360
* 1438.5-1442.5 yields 368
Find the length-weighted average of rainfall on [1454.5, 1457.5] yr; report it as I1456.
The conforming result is 367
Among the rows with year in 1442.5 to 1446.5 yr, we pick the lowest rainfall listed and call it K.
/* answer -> 356.4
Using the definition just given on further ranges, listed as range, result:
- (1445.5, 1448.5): 362.8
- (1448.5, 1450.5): 354.9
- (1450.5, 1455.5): 361.8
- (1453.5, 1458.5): 364.9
